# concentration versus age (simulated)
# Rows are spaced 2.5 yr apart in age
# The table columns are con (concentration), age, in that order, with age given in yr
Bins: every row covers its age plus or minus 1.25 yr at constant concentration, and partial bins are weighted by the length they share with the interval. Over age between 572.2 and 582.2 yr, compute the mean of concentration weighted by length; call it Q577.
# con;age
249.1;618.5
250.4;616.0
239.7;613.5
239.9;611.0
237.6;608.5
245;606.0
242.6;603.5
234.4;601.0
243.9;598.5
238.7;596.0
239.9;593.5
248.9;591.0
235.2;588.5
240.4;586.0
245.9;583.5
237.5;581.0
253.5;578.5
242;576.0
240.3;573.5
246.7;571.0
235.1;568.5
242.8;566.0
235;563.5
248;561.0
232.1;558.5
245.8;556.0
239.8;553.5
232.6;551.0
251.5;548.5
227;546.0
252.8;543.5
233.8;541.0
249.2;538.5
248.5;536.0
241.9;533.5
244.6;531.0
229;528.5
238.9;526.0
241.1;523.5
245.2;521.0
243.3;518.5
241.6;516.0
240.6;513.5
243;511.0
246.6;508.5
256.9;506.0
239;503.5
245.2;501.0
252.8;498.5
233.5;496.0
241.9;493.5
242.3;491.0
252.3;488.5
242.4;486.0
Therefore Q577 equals 243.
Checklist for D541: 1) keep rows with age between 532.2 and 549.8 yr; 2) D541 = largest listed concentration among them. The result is 252.8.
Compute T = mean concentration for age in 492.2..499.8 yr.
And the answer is 243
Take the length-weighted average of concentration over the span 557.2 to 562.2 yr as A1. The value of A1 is 240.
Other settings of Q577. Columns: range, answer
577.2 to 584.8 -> 246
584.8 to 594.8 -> 241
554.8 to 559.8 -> 239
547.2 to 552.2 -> 242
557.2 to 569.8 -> 239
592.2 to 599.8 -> 241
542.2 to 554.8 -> 241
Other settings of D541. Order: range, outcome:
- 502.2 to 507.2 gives 256.9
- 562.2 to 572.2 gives 246.7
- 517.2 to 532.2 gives 245.2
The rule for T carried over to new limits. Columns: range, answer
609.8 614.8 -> 240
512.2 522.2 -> 243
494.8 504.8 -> 243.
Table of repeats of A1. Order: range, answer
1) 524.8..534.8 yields 239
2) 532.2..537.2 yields 245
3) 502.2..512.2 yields 246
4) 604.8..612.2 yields 241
